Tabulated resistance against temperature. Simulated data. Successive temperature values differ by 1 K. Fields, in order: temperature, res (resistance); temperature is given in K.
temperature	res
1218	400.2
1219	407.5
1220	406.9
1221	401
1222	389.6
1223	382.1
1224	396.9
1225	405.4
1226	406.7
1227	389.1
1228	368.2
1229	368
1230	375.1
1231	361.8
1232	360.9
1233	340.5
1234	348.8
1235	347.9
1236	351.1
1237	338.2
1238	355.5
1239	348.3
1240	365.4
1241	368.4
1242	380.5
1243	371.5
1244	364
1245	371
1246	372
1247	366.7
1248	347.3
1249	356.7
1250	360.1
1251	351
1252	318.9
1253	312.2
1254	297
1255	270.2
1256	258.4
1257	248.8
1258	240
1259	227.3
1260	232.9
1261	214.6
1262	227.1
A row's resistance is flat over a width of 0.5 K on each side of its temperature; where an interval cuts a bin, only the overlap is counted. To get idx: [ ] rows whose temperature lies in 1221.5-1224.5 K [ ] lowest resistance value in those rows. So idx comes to 382.1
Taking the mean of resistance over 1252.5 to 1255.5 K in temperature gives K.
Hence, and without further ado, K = 293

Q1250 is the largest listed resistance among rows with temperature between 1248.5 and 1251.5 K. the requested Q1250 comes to 360.1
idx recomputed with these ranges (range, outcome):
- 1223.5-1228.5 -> 368.2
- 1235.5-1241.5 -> 338.2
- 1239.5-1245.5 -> 364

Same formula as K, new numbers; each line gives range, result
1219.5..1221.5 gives 404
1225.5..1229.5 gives 383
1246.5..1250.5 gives 358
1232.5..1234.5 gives 345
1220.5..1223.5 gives 391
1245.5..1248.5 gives 362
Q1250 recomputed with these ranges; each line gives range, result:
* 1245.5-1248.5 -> 372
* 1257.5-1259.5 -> 240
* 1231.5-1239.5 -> 360.9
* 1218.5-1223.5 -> 407.5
